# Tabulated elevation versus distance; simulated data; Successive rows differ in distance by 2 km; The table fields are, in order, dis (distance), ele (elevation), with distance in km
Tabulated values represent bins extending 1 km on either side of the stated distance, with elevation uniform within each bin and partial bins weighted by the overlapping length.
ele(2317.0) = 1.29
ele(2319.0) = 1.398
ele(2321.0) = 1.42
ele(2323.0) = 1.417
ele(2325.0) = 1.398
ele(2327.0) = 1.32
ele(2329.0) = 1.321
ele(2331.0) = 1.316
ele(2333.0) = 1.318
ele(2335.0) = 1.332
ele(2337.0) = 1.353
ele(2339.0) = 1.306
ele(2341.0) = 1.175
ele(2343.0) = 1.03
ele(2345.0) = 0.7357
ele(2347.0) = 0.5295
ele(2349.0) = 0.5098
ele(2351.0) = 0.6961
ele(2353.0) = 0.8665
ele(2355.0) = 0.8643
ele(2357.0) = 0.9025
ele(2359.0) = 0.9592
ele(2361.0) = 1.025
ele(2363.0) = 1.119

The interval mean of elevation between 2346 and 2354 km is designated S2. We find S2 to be 0.65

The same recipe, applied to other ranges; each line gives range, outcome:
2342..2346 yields 0.883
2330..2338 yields 1.33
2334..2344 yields 1.24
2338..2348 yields 0.955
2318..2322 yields 1.41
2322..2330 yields 1.36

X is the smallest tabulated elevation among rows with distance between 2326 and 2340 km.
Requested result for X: 1.306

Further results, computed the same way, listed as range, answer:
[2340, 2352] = 0.5098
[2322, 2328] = 1.32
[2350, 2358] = 0.6961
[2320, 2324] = 1.417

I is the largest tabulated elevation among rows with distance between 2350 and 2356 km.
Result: 0.8665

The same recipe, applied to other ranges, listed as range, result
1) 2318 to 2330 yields 1.42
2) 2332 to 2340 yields 1.353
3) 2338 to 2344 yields 1.306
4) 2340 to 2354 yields 1.175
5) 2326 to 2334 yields 1.321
